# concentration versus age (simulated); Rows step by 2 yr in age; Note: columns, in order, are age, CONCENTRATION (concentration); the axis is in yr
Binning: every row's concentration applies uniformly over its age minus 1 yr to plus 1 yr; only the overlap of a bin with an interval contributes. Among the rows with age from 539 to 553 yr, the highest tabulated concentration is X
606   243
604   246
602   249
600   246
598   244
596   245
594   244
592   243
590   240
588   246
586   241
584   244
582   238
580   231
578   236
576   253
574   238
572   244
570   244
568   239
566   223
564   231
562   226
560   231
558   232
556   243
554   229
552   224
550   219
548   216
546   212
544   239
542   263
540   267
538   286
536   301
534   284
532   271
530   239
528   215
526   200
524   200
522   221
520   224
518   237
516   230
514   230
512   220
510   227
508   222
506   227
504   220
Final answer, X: 267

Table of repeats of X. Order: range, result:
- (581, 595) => 246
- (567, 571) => 244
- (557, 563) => 232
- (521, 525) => 221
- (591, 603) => 249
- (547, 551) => 219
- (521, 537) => 301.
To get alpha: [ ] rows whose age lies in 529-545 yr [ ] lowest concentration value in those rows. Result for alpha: 239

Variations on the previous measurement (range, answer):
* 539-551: 212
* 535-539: 286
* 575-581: 231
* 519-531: 200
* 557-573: 223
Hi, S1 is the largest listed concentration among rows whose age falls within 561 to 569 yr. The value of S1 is 239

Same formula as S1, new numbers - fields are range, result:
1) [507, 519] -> 237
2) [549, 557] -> 243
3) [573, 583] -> 253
